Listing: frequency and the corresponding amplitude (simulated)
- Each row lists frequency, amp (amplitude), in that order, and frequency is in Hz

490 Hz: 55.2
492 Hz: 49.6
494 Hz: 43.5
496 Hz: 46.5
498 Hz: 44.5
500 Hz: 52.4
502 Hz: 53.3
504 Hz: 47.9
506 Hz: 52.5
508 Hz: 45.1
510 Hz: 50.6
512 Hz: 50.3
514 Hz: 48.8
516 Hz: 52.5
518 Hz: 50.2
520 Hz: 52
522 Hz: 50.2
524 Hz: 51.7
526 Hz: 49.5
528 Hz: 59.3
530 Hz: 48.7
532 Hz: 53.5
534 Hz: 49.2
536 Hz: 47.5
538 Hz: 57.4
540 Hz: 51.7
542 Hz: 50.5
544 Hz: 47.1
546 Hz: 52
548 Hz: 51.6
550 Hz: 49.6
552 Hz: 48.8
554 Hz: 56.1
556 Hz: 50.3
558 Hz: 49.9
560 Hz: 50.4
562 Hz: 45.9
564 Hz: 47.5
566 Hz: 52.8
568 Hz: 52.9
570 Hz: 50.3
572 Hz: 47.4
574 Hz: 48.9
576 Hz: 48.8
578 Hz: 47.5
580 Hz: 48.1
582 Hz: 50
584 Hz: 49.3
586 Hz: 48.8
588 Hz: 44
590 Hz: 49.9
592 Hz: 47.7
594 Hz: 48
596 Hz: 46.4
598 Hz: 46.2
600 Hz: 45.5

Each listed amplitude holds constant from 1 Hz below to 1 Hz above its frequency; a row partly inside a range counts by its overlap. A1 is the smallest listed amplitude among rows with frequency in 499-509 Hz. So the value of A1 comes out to 45.1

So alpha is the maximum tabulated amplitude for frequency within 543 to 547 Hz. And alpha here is 52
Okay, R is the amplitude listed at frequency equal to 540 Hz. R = 51.7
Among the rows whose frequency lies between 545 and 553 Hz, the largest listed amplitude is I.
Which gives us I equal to 52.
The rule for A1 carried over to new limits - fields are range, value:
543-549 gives 47.1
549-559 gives 48.8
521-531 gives 48.7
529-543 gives 47.5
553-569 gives 45.9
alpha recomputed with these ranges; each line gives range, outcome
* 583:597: 49.9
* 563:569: 52.9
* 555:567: 52.8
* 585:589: 48.8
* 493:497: 46.5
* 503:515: 52.5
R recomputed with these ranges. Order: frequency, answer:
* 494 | 43.5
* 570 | 50.3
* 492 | 49.6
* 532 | 53.5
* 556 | 50.3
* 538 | 57.4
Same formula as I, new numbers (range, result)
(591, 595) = 48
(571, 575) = 48.9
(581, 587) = 50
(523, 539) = 59.3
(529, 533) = 53.5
